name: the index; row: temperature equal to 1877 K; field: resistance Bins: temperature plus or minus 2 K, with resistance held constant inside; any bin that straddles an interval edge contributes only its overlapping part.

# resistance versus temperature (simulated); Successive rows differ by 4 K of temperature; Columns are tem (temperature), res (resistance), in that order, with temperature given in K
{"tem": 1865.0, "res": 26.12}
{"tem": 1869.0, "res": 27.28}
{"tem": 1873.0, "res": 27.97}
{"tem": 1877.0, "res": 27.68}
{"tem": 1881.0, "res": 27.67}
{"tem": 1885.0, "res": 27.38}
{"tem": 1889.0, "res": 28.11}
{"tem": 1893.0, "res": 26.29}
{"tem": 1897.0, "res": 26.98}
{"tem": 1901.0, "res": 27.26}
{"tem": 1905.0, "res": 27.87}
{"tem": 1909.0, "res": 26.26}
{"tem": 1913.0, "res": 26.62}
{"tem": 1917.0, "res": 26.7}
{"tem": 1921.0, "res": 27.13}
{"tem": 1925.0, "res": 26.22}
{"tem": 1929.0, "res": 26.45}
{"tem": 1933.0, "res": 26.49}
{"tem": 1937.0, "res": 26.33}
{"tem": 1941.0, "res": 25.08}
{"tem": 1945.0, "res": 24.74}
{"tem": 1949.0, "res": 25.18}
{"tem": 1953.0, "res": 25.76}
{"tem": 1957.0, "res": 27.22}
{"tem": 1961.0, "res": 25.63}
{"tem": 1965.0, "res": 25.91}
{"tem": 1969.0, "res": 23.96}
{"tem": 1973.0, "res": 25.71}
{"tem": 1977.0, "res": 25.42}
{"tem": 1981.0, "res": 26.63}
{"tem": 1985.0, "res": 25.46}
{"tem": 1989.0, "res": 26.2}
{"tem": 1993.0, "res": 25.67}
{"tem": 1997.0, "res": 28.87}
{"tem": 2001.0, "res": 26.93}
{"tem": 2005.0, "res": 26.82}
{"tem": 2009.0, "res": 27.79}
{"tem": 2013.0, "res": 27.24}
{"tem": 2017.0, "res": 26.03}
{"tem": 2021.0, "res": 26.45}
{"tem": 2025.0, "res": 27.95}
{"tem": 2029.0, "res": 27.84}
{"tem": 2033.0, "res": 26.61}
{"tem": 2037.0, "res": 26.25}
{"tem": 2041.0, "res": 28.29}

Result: 27.68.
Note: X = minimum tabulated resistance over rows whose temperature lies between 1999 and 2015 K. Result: 26.82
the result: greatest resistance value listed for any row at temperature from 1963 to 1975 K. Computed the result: 25.91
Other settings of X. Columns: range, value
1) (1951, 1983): 23.96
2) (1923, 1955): 24.74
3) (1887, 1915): 26.26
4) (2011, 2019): 26.03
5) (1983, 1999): 25.46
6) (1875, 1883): 27.67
